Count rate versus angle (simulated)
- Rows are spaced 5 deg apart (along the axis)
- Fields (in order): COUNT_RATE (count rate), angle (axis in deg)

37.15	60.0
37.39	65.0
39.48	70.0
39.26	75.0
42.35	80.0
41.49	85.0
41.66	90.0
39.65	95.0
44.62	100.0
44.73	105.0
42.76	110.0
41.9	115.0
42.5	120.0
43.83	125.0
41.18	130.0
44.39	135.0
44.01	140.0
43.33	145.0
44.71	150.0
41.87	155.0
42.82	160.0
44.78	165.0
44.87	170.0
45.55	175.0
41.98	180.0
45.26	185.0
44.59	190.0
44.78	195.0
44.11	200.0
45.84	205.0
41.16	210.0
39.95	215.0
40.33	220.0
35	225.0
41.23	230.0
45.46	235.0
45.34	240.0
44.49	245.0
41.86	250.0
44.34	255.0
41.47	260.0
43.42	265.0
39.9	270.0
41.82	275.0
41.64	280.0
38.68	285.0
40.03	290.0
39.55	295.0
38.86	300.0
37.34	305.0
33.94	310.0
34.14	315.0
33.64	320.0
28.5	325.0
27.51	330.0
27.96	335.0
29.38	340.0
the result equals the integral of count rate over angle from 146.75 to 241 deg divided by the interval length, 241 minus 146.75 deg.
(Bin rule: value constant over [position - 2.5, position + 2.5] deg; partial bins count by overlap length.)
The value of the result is 43.1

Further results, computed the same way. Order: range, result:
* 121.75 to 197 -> 43.8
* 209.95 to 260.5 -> 41.9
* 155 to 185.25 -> 43.9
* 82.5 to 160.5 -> 42.8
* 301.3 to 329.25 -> 33.4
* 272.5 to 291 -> 40.6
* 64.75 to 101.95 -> 40.9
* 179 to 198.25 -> 44.3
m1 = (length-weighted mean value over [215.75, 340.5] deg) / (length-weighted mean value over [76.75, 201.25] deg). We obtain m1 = 0.9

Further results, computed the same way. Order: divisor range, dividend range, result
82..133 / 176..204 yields 1.04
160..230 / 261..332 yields 0.87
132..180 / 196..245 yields 0.96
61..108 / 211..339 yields 0.94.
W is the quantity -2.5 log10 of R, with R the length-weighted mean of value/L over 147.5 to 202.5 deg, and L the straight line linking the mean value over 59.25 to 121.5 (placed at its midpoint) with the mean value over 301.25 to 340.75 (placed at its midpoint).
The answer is -0.17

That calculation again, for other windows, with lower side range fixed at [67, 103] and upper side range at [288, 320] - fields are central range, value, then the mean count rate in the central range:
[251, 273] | -0.12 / 42.2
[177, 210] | -0.13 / 44.2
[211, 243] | -0.08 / 41.3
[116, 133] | -0.05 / 42.5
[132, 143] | -0.10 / 44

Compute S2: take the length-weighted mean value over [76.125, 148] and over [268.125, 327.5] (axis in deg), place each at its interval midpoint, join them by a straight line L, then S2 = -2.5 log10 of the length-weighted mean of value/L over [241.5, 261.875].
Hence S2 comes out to -0.12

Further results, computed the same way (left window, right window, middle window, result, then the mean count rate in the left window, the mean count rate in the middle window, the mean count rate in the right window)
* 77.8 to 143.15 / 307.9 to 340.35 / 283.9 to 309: -0.19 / 42.7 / 38.6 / 30.8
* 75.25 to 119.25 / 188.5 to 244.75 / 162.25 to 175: -0.06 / 42.2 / 44.9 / 42.6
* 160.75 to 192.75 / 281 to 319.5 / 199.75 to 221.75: 0.01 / 44.4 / 42.2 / 37.5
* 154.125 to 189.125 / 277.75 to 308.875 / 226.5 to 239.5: -0.04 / 44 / 43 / 39.1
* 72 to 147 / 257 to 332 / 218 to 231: 0.02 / 42.5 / 38.5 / 37.5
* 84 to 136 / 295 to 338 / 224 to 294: -0.17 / 42.6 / 41.9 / 33.1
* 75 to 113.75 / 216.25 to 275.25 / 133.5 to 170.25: -0.04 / 42.2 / 43.8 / 42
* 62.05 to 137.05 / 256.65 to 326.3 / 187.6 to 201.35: -0.11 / 41.8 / 44.5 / 38.3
